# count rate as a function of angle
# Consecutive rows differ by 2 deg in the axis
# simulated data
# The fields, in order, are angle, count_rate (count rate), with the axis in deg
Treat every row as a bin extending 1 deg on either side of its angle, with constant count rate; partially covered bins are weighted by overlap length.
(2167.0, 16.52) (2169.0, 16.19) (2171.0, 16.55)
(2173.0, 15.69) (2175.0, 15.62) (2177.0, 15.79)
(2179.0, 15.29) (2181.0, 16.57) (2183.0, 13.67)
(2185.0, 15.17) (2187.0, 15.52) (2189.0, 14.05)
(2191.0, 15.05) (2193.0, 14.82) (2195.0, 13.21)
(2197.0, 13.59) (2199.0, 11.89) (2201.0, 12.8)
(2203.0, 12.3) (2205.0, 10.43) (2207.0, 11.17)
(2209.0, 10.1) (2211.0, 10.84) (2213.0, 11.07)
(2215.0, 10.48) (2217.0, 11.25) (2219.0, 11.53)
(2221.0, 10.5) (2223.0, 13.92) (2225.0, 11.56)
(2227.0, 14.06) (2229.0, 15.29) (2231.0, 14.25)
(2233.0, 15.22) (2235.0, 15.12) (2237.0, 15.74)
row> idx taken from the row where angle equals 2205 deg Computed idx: 10.43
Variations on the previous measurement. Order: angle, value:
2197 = 13.59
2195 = 13.21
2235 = 15.12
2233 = 15.22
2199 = 11.89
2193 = 14.82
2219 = 11.53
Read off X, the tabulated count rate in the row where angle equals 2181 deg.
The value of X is 16.57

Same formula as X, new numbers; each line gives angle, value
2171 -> 16.55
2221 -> 10.5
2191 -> 15.05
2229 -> 15.29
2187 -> 15.52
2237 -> 15.74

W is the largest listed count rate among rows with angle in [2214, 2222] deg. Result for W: 11.53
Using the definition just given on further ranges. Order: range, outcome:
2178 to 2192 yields 16.57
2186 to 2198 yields 15.52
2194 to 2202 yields 13.59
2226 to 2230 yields 15.29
